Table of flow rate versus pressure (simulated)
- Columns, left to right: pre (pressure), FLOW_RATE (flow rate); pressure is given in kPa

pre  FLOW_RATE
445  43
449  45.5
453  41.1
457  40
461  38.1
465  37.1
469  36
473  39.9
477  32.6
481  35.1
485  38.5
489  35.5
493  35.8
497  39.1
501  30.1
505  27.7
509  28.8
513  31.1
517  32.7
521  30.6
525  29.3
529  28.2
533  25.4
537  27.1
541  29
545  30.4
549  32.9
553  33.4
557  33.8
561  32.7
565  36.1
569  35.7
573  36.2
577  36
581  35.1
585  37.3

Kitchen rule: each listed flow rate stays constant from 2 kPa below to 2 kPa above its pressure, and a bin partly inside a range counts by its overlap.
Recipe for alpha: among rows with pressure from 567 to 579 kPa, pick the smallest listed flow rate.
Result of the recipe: 35.7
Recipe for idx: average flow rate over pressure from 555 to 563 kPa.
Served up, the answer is 33.2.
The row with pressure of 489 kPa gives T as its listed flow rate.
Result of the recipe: 35.5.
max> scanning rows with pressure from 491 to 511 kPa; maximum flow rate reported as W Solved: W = 39.1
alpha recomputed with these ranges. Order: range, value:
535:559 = 27.1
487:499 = 35.5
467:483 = 32.6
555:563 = 32.7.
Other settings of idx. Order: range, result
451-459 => 40.5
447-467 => 40.4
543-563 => 32.6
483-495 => 36.6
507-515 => 30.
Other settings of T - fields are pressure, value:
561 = 32.7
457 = 40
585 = 37.3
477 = 32.6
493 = 35.8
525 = 29.3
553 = 33.4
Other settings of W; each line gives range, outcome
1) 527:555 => 33.4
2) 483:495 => 38.5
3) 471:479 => 39.9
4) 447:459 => 45.5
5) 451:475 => 41.1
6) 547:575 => 36.2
